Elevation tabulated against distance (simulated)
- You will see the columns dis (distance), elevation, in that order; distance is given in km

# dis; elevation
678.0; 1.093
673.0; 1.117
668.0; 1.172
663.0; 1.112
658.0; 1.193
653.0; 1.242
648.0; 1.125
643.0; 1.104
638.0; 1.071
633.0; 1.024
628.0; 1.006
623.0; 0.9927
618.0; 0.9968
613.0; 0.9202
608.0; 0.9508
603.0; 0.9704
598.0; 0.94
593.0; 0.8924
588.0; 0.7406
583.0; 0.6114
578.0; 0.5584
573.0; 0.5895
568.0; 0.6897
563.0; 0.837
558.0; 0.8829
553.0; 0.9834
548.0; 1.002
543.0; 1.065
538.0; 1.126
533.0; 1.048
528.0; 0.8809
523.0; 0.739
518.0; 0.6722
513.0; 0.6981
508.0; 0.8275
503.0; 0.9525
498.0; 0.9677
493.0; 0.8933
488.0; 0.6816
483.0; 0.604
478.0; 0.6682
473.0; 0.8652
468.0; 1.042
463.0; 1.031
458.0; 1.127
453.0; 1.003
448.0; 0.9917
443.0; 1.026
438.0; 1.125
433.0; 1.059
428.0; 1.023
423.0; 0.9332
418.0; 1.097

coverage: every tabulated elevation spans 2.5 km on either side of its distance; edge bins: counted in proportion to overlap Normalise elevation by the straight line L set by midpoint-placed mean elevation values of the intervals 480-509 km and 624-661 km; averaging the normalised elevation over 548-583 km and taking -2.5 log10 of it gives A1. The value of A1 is 0.238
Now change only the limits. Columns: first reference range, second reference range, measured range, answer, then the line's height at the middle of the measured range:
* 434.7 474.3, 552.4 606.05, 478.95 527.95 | 0.19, 0.935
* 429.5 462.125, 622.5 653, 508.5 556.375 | 0.17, 1.06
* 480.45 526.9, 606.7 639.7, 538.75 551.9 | -0.21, 0.858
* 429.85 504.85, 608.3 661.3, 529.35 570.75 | 0.05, 0.999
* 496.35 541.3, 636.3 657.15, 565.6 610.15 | 0.31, 1.02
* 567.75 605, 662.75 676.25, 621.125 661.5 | -0.09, 1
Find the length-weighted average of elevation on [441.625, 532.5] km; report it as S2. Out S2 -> 0.873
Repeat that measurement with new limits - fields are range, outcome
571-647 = 0.898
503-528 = 0.771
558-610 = 0.781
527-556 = 1.02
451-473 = 1.03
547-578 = 0.8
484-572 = 0.87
